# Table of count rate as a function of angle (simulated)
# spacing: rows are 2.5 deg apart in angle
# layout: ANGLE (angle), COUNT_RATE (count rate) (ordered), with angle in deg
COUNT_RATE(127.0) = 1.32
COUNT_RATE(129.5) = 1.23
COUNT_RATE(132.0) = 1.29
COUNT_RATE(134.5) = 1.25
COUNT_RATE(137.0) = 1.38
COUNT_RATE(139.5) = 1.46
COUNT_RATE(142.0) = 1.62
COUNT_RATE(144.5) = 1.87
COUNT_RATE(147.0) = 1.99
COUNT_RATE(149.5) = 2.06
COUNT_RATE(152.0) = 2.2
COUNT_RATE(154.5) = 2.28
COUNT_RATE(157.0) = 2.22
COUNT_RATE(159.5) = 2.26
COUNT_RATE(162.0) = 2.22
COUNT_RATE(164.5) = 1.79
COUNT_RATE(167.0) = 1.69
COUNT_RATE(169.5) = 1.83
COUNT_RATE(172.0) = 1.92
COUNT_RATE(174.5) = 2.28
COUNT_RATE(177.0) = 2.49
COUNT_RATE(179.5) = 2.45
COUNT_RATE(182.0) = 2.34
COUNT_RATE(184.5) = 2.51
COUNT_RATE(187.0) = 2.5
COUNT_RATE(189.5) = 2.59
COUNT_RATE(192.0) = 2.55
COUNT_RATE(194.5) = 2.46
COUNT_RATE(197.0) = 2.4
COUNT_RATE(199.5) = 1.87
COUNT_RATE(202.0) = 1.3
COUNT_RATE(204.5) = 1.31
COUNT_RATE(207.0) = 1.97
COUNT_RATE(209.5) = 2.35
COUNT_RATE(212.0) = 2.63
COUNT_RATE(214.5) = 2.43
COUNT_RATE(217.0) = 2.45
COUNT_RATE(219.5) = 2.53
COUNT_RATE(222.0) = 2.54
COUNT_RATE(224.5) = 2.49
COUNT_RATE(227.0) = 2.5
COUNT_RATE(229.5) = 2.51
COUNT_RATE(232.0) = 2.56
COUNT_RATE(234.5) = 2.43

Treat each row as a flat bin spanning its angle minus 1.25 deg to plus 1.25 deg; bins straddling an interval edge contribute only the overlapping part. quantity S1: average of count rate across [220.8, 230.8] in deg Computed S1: 2.51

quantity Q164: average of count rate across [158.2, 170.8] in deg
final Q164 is 1.96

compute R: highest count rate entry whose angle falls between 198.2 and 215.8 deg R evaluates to 2.63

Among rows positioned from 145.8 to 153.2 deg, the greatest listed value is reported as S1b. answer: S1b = 2.2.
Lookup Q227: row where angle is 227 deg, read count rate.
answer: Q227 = 2.5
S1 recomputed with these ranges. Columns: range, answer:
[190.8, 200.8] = 2.31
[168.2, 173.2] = 1.87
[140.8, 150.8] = 1.89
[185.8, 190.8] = 2.55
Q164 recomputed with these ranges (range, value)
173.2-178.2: 2.38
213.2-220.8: 2.47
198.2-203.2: 1.6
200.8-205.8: 1.31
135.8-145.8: 1.59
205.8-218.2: 2.37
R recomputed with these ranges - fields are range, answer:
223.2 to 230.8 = 2.51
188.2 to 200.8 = 2.59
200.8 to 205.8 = 1.31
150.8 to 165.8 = 2.28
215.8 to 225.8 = 2.54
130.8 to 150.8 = 2.06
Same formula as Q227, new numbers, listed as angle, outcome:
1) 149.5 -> 2.06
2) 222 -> 2.54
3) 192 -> 2.55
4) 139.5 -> 1.46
